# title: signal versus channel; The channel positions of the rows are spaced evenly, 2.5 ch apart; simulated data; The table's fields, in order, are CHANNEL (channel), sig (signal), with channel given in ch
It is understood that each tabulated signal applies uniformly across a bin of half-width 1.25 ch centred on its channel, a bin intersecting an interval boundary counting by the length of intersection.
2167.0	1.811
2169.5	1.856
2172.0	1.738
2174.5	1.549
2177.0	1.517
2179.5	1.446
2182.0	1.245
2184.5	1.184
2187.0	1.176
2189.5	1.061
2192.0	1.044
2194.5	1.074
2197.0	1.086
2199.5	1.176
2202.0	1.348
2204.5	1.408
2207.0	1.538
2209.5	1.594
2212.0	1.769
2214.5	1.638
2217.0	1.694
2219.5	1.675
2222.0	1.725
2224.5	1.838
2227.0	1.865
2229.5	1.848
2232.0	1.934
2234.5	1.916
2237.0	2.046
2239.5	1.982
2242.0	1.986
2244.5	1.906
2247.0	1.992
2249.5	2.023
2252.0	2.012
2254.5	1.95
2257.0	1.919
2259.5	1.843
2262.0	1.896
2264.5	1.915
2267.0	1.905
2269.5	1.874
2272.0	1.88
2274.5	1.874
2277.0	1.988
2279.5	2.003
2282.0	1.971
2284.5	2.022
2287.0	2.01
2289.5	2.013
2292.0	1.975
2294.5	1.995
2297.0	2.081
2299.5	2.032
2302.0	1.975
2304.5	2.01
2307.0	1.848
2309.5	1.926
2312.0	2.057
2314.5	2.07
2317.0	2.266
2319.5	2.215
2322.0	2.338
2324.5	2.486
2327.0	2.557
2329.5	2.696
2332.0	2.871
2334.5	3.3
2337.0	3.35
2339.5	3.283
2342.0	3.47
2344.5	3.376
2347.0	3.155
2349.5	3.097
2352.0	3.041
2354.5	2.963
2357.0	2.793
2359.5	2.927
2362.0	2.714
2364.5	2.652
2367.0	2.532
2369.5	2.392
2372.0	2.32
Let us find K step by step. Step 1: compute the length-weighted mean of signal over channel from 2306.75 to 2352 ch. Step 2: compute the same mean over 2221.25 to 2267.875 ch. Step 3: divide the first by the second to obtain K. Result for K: 1.4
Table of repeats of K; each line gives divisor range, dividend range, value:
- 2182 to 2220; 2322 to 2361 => 2.22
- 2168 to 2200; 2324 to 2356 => 2.31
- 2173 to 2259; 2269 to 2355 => 1.48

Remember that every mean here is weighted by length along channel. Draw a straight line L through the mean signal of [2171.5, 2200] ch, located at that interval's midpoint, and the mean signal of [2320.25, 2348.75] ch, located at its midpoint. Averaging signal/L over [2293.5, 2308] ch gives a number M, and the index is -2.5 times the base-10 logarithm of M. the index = 0.28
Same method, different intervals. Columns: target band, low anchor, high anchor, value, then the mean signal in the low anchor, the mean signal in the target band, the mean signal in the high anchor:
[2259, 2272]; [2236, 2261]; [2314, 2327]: 0.09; 1.96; 1.89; 2.31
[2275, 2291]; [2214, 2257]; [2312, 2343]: 0.16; 1.89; 1.99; 2.71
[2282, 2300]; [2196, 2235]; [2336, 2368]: 0.19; 1.63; 2.01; 3.03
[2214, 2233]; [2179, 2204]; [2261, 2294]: -0.21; 1.18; 1.78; 1.95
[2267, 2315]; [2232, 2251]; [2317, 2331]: 0.14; 1.98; 1.98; 2.45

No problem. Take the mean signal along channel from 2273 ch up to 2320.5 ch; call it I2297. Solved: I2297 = 2.02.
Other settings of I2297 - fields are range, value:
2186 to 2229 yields 1.46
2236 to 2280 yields 1.94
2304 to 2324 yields 2.11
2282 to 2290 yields 2.01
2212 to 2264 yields 1.88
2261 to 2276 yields 1.89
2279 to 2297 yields 2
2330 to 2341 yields 3.17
